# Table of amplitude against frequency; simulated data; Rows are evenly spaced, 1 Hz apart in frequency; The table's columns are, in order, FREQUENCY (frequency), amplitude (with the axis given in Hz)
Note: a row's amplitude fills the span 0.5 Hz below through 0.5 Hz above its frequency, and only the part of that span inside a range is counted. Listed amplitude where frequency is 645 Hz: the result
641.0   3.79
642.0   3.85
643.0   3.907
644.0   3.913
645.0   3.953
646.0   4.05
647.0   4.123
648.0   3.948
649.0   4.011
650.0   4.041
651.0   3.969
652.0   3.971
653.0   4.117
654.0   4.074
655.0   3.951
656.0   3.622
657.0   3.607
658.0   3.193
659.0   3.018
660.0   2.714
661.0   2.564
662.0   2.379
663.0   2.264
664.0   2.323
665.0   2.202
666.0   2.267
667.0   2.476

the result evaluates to 3.953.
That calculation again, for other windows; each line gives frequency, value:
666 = 2.267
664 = 2.323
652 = 3.971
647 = 4.123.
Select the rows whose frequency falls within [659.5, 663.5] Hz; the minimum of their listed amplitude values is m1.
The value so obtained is 2.264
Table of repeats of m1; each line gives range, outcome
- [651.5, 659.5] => 3.018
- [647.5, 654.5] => 3.948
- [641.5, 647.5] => 3.85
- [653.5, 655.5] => 3.951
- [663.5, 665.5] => 2.202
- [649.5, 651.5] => 3.969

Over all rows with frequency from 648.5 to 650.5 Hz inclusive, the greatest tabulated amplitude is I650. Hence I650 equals 4.041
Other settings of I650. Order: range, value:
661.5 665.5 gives 2.379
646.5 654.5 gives 4.123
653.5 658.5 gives 4.074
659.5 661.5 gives 2.714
